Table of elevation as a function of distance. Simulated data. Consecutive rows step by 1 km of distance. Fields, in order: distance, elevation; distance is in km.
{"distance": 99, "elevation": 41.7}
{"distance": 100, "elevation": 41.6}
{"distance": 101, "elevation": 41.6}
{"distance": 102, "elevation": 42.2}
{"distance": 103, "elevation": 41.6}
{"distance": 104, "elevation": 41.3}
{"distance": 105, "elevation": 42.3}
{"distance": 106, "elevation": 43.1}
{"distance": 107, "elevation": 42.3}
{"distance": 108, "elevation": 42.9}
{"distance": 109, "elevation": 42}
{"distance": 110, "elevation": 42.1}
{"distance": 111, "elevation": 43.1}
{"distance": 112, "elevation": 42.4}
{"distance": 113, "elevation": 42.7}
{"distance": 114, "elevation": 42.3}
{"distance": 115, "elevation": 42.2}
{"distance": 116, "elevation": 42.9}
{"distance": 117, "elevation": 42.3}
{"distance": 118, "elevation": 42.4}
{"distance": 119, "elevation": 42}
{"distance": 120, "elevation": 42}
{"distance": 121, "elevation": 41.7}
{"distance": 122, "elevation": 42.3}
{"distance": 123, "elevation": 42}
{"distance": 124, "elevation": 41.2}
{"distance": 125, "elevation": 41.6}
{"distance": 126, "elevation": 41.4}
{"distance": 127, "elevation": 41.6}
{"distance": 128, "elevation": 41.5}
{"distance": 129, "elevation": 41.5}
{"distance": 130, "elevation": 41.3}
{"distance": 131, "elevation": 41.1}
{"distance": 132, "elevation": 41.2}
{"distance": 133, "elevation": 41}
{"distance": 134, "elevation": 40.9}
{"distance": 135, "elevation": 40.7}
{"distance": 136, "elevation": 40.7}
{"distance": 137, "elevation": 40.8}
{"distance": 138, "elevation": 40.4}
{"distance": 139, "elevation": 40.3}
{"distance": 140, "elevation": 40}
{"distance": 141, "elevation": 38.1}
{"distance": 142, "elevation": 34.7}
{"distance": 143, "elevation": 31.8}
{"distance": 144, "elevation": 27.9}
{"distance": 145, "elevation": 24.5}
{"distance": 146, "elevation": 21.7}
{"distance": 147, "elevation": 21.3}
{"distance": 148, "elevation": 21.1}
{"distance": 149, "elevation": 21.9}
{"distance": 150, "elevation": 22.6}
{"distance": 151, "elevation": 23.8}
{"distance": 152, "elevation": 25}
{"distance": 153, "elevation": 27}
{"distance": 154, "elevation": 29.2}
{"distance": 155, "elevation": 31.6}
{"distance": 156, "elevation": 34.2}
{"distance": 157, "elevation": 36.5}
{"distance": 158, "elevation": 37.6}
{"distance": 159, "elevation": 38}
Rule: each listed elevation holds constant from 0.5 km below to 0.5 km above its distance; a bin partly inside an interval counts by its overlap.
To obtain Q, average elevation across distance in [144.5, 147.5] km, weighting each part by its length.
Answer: 22.5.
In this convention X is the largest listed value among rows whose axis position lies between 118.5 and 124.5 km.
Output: 42.3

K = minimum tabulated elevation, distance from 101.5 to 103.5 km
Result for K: 41.6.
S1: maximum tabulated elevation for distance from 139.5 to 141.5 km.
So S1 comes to 40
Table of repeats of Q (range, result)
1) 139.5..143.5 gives 36.2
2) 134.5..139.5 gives 40.6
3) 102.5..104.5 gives 41.5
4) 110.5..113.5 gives 42.7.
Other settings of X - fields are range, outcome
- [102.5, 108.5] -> 43.1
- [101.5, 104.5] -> 42.2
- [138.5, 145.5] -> 40.3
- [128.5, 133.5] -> 41.5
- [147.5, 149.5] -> 21.9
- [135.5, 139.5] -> 40.8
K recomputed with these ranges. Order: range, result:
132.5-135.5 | 40.7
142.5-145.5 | 24.5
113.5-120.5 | 42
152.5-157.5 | 27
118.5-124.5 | 41.2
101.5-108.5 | 41.3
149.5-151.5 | 22.6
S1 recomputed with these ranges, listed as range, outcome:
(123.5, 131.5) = 41.6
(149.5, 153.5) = 27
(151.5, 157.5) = 36.5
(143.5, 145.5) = 27.9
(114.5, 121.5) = 42.9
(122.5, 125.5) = 42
